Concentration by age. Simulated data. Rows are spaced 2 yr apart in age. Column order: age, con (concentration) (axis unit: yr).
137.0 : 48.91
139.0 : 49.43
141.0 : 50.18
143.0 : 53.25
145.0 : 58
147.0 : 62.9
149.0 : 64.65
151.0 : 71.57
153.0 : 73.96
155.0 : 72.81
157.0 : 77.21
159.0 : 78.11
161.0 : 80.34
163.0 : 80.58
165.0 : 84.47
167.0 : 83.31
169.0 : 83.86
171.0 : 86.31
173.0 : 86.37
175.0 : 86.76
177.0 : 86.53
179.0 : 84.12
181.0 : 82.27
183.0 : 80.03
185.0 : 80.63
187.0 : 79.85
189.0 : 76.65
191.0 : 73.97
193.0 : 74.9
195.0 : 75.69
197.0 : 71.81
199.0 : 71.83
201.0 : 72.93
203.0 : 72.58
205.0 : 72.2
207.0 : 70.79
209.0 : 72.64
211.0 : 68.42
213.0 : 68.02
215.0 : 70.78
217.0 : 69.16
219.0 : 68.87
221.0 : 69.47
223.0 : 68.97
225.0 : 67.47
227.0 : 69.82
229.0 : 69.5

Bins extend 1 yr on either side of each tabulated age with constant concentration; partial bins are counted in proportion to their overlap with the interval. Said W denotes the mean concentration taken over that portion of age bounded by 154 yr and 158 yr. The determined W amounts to 75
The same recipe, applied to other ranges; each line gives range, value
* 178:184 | 82.1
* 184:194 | 77.2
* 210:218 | 69.1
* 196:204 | 72.3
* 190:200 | 73.6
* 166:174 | 85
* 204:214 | 70.4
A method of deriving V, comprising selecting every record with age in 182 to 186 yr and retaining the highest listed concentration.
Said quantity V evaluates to 80.63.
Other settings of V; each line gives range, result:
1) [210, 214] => 68.42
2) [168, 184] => 86.76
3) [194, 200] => 75.69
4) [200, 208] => 72.93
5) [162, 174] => 86.37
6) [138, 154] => 73.96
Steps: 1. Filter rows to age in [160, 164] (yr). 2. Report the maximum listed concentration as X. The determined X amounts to 80.58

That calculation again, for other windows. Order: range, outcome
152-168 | 84.47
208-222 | 72.64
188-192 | 76.65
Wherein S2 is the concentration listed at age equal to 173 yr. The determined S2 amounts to 86.37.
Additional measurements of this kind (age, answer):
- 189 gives 76.65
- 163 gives 80.58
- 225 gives 67.47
